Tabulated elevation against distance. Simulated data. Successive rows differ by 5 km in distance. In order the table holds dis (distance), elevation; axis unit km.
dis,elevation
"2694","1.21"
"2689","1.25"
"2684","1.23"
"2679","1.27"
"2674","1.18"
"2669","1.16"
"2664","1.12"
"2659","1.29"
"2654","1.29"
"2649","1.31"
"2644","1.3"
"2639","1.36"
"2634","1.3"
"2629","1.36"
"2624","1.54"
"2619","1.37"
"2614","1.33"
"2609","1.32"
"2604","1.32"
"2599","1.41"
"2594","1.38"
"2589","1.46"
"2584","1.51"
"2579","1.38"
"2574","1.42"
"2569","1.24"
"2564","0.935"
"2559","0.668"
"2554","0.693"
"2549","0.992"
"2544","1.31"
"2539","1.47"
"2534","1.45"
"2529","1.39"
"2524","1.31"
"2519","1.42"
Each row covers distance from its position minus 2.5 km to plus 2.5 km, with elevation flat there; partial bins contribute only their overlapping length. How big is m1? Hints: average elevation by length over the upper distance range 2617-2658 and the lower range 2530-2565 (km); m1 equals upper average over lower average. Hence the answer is 1.24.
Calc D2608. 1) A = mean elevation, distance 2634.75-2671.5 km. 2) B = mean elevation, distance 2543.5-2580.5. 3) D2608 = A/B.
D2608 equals 1.2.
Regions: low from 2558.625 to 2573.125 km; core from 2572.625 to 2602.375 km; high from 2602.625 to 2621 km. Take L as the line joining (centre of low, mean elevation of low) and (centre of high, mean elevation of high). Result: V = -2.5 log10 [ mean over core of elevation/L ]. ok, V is -0.21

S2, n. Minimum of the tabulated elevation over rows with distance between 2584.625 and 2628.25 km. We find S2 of 1.32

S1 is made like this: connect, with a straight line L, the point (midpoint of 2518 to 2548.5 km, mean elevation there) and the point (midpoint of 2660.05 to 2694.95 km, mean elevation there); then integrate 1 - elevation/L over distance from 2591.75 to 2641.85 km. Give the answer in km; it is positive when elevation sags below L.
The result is -3.8 km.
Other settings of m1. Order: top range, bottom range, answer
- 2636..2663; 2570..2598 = 0.92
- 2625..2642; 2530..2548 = 0.99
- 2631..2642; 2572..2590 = 0.92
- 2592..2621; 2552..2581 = 1.28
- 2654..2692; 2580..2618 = 0.88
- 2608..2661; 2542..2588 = 1.18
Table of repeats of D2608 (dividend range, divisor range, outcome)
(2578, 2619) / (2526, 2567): 1.24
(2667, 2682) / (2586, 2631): 0.87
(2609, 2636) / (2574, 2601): 0.96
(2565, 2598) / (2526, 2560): 1.19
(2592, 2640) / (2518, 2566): 1.18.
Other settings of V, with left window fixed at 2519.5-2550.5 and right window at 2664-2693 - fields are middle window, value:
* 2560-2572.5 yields 0.23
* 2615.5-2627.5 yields -0.14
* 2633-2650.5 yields -0.07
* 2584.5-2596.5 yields -0.12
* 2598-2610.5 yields -0.06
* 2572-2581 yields -0.08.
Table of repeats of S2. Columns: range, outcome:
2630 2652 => 1.3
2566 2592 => 1.24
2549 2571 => 0.668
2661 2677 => 1.12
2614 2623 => 1.33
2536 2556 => 0.693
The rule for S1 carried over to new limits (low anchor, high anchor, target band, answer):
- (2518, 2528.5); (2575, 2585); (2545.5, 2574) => 9.0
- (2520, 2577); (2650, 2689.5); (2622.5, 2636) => -2.0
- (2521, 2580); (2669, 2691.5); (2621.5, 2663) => -4.2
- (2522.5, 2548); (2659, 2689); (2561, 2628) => -2.8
